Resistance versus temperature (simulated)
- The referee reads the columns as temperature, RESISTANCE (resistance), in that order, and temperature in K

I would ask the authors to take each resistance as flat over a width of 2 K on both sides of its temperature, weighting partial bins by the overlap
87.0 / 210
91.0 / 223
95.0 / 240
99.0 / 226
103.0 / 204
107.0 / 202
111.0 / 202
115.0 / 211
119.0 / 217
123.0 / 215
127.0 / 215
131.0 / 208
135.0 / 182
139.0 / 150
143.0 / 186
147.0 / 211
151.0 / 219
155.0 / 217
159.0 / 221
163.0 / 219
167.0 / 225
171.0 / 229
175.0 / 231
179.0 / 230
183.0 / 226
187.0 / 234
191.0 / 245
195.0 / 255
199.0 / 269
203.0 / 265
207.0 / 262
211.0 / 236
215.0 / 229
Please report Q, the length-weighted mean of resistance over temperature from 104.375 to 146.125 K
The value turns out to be 199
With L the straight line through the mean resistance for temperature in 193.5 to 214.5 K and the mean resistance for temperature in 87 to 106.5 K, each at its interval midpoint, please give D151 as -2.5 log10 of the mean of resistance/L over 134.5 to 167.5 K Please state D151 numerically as 0.172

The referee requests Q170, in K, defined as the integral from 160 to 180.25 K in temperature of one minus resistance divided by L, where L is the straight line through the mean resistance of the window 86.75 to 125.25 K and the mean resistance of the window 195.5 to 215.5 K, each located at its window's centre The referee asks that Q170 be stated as 1.2 K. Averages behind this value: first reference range 215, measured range 226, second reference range 254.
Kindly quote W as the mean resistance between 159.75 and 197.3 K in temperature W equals 233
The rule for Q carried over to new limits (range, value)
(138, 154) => 196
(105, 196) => 215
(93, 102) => 230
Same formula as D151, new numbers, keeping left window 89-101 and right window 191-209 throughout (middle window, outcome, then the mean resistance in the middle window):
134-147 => 0.340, 178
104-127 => 0.128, 210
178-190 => 0.111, 231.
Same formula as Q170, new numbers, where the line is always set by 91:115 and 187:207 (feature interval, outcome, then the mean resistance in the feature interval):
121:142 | 3.1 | 194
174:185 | 0.9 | 229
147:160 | 1.1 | 218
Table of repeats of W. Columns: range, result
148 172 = 221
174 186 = 229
